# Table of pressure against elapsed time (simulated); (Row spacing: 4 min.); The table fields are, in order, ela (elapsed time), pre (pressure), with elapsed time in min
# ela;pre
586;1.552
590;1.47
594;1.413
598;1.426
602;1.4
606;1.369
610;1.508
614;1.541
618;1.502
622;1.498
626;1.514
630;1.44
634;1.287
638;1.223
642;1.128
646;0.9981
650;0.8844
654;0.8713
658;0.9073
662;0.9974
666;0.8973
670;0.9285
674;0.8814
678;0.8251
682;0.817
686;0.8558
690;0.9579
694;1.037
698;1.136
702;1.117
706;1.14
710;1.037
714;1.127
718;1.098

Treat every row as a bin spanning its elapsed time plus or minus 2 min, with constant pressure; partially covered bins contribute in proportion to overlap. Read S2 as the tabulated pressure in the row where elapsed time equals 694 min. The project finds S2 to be 1.037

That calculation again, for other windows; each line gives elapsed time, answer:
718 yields 1.098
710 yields 1.037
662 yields 0.9974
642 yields 1.128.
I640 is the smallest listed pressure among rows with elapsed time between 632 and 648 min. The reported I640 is 0.9981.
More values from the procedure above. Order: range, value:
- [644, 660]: 0.8713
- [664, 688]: 0.817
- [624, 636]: 1.287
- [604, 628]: 1.369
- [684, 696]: 0.8558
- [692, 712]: 1.037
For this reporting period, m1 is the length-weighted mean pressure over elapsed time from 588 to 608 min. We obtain 1.42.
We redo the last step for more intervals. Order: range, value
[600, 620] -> 1.46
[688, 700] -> 1.04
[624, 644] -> 1.32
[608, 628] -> 1.51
